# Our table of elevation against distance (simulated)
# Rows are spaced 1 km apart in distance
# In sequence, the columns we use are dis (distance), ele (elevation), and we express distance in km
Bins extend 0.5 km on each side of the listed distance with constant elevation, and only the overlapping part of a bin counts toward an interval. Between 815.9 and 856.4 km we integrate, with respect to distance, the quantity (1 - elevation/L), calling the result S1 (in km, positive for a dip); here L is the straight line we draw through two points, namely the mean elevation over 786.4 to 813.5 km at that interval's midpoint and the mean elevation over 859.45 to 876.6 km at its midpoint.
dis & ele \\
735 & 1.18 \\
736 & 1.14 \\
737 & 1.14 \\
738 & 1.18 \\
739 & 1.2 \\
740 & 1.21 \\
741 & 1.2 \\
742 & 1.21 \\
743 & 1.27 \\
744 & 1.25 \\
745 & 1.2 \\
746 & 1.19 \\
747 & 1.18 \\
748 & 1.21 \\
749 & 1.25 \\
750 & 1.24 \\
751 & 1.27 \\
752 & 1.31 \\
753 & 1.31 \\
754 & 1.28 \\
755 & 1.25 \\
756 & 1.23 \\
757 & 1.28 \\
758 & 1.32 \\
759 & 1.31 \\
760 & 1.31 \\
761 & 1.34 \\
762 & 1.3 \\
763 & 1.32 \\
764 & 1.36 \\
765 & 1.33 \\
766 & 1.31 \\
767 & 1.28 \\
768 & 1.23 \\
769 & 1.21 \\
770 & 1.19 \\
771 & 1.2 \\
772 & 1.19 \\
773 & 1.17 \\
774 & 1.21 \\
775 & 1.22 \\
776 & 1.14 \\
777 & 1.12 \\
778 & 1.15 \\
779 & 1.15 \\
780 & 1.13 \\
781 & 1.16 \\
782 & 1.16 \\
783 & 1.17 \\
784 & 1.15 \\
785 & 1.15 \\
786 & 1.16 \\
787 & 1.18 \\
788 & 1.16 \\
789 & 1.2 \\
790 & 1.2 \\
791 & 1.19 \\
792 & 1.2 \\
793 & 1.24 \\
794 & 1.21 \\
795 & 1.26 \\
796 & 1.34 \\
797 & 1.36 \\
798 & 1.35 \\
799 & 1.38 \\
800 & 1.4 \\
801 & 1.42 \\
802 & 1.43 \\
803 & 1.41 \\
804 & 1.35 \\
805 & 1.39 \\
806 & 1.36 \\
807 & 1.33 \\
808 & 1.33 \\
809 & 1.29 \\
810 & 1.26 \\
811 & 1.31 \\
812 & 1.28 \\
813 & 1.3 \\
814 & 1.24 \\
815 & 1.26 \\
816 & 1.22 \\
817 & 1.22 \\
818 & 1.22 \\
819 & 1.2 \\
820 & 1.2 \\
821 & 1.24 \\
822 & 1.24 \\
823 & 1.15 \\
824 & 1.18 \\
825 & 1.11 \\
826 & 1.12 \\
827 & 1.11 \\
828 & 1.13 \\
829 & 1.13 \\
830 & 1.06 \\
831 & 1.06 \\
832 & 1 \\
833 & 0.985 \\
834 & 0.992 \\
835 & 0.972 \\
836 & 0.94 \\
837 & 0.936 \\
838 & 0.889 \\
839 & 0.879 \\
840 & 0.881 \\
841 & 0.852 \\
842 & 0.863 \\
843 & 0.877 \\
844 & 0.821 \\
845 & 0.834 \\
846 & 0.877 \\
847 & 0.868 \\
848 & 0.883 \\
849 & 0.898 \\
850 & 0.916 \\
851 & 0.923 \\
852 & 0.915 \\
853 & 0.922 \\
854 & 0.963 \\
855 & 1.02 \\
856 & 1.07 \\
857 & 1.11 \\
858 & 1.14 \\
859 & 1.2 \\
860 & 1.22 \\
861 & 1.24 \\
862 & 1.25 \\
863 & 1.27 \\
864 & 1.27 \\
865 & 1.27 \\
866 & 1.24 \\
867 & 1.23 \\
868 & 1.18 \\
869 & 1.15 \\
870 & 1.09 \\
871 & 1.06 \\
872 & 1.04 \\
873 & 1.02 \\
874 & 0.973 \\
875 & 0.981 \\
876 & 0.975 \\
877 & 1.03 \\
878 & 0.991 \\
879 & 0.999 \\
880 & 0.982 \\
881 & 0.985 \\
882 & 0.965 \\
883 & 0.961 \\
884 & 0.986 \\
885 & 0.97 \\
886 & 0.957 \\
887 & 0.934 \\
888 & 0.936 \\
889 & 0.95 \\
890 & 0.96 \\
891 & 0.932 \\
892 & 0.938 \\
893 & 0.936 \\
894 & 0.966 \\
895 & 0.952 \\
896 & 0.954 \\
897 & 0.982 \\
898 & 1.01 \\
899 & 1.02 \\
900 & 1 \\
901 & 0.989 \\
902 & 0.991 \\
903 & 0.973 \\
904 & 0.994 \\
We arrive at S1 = 6.91 km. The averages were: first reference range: 1.3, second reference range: 1.14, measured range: 1.01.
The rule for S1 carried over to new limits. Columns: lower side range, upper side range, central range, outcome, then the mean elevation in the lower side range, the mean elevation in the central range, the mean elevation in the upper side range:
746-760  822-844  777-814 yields -4.5 km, 1.26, 1.26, 1.01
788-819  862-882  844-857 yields 2.6 km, 1.29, 0.927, 1.09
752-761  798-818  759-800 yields 2.4 km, 1.29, 1.23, 1.32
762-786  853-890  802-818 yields -2.1 km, 1.21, 1.3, 1.07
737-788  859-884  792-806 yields -1.9 km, 1.23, 1.34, 1.1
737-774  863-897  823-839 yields 1.1 km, 1.25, 1.04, 1.03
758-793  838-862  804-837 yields -3.5 km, 1.22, 1.18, 0.968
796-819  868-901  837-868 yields 2.8 km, 1.32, 1.02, 0.99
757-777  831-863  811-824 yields -1.8 km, 1.26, 1.23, 0.978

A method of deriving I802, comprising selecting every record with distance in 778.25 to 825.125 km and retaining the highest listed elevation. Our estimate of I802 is 1.43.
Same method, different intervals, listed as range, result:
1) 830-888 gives 1.27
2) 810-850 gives 1.31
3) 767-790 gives 1.28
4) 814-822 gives 1.26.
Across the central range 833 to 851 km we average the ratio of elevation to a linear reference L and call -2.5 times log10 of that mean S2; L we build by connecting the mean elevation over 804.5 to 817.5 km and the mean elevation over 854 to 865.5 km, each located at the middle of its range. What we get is 0.33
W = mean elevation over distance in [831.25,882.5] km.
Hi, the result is 1.02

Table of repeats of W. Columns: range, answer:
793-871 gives 1.14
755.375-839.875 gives 1.21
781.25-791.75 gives 1.17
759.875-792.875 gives 1.21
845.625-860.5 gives 0.996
